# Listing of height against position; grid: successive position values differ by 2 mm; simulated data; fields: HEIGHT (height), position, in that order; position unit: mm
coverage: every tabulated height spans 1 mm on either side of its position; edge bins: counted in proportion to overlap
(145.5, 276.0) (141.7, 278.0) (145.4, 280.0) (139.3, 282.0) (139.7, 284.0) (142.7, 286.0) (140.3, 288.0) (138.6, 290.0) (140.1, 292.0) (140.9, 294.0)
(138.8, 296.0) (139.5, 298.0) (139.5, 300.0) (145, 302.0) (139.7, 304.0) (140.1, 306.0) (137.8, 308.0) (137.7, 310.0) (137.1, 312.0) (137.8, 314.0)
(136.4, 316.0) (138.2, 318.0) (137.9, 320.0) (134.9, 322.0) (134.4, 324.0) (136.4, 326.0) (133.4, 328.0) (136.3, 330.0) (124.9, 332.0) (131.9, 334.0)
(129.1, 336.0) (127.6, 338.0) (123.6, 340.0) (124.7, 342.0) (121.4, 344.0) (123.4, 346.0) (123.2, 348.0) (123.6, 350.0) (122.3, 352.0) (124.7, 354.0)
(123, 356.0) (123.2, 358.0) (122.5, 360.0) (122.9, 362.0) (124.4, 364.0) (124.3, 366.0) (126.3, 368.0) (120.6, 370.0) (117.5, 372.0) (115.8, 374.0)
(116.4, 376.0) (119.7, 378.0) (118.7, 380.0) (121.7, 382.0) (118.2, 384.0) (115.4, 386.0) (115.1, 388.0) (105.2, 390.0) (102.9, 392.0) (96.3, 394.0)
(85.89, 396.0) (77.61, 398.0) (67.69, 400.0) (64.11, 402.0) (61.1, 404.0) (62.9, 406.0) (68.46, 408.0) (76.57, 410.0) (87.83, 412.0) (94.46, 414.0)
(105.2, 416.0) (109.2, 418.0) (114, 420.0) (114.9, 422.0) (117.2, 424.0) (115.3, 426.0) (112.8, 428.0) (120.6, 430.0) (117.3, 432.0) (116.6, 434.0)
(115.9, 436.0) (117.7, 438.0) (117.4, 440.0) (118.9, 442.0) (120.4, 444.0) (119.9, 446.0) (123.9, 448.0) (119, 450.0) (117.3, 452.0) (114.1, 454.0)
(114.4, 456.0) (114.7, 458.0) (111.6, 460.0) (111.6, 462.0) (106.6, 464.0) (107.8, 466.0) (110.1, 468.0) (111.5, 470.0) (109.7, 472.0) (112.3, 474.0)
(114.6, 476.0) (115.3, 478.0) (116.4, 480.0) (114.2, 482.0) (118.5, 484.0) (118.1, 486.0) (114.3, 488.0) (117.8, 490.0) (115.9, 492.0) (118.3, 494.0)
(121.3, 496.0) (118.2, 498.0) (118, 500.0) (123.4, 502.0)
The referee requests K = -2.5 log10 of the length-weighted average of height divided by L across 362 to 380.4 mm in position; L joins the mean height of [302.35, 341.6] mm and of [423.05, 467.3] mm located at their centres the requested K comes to 0.06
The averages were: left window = 135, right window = 116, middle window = 121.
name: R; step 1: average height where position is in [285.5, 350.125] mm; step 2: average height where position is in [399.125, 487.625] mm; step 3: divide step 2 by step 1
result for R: 0.8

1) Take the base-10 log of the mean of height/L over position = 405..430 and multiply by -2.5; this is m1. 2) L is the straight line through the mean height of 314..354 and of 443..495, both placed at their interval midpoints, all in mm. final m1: 0.21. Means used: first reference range 130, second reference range 115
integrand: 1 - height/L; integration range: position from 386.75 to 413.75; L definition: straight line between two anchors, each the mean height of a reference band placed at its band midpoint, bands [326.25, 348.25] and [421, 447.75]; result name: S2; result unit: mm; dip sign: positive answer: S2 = 8.49 mm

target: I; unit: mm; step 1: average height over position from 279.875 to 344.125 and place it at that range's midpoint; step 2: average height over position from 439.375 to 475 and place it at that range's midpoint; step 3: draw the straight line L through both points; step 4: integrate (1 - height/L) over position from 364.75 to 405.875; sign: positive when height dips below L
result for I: 7.1 mm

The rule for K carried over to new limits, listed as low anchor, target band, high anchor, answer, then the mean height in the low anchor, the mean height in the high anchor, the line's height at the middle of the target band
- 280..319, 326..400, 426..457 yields 0.10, 140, 118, 130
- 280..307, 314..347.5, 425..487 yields 0.03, 141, 115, 135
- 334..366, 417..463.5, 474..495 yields 0.02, 124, 116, 119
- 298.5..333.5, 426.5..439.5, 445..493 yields 0.03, 137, 115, 120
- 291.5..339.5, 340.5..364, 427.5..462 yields 0.06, 136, 117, 131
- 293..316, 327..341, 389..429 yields -0.03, 139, 92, 126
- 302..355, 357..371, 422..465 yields 0.03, 132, 116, 127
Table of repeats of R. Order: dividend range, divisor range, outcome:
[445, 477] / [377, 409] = 1.21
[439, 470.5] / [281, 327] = 0.83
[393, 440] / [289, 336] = 0.71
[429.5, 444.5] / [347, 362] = 0.96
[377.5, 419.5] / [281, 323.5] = 0.68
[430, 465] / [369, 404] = 1.13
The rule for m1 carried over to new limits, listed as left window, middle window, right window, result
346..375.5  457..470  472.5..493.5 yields 0.06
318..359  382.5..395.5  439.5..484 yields 0.13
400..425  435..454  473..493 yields -0.18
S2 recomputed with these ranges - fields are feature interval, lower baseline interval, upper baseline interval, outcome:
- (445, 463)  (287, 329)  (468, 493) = 0.3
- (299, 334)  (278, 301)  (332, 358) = -1.0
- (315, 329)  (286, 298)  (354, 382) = -0.4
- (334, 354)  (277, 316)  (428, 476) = 1.2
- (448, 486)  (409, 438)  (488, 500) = 0.2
